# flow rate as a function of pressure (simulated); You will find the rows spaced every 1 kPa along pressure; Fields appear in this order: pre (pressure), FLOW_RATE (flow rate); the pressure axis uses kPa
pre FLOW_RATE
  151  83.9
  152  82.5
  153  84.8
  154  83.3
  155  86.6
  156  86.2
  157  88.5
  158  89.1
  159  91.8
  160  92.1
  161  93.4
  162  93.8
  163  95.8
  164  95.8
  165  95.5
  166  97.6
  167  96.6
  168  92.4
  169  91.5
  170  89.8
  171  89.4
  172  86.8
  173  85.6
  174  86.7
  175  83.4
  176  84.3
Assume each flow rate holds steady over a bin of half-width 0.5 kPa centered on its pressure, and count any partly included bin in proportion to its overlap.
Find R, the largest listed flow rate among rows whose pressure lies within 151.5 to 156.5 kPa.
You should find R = 86.6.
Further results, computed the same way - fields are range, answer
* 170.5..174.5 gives 89.4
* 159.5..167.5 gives 97.6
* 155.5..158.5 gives 89.1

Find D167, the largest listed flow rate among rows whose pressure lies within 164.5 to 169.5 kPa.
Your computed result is 97.6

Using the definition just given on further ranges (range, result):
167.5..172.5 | 92.4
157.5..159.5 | 91.8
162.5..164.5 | 95.8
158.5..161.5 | 93.4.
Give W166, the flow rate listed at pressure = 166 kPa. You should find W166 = 97.6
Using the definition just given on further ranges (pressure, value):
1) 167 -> 96.6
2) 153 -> 84.8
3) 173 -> 85.6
